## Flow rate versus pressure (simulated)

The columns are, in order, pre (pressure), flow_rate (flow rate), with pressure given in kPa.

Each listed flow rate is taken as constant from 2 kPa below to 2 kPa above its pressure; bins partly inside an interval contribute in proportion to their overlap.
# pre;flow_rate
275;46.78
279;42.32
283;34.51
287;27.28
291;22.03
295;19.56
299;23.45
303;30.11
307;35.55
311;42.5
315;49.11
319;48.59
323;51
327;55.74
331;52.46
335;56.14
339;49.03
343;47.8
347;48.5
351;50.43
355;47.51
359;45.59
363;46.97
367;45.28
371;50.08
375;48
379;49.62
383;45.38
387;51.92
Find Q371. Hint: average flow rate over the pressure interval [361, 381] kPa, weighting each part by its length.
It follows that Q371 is 48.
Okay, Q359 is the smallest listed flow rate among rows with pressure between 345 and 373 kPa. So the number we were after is 45.28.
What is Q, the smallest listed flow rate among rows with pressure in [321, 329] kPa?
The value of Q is 51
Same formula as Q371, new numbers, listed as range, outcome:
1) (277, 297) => 29.1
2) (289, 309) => 26.1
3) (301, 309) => 32.8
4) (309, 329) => 49.4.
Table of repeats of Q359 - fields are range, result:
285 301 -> 19.56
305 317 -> 35.55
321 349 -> 47.8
